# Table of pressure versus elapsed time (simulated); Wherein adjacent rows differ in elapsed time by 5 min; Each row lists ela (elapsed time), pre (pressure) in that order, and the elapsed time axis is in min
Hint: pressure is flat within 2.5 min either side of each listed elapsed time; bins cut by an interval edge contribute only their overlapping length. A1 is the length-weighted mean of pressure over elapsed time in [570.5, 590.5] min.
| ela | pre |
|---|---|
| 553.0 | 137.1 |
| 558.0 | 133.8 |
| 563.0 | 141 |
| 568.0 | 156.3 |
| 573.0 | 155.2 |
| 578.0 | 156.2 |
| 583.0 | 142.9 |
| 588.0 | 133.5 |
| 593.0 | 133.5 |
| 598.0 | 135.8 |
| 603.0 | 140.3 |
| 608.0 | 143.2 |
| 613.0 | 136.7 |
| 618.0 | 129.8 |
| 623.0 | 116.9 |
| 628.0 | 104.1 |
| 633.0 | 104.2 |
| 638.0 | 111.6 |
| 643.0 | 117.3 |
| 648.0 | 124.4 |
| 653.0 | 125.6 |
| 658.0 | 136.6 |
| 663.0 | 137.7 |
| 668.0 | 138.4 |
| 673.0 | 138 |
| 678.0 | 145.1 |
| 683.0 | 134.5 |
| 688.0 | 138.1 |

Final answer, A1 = 147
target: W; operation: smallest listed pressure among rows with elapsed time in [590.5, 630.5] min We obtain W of 104.1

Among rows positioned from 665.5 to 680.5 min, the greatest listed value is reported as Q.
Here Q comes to 145.1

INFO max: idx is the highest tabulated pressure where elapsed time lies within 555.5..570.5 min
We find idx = 156.3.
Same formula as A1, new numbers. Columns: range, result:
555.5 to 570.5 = 144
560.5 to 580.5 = 152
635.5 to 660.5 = 123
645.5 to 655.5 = 125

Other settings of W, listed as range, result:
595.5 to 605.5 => 135.8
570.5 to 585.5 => 142.9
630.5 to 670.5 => 104.2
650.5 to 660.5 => 125.6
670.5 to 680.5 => 138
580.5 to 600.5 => 133.5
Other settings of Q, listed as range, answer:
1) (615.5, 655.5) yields 129.8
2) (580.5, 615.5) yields 143.2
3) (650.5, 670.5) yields 138.4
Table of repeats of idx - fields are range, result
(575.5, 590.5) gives 156.2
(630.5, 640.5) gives 111.6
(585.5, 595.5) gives 133.5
